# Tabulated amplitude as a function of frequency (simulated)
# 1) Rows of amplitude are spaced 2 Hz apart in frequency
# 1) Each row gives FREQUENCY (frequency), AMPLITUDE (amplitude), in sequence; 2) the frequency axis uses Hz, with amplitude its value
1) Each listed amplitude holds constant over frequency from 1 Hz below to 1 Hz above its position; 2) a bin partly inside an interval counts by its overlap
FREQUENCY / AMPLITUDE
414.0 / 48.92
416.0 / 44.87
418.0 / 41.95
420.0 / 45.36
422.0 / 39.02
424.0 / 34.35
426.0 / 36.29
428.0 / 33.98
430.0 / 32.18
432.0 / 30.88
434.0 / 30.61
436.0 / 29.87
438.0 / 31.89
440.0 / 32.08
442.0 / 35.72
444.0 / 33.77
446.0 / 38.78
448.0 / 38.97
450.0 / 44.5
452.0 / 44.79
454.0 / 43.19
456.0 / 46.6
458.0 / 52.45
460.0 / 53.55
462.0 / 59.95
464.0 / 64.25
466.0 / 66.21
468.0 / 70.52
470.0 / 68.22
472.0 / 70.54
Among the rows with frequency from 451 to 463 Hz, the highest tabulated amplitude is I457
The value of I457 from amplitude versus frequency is 59.95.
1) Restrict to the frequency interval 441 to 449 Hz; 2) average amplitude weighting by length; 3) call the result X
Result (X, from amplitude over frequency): 36.8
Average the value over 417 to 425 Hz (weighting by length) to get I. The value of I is 40.2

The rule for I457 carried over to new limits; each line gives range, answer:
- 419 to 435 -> 45.36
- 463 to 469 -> 70.52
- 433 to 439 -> 31.89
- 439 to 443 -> 35.72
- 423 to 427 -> 36.29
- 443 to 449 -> 38.97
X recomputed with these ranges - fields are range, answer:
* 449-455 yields 44.2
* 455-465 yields 55.4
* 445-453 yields 41.8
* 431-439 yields 30.8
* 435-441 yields 31.3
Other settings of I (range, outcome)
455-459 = 49.5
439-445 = 33.9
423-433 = 33.5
